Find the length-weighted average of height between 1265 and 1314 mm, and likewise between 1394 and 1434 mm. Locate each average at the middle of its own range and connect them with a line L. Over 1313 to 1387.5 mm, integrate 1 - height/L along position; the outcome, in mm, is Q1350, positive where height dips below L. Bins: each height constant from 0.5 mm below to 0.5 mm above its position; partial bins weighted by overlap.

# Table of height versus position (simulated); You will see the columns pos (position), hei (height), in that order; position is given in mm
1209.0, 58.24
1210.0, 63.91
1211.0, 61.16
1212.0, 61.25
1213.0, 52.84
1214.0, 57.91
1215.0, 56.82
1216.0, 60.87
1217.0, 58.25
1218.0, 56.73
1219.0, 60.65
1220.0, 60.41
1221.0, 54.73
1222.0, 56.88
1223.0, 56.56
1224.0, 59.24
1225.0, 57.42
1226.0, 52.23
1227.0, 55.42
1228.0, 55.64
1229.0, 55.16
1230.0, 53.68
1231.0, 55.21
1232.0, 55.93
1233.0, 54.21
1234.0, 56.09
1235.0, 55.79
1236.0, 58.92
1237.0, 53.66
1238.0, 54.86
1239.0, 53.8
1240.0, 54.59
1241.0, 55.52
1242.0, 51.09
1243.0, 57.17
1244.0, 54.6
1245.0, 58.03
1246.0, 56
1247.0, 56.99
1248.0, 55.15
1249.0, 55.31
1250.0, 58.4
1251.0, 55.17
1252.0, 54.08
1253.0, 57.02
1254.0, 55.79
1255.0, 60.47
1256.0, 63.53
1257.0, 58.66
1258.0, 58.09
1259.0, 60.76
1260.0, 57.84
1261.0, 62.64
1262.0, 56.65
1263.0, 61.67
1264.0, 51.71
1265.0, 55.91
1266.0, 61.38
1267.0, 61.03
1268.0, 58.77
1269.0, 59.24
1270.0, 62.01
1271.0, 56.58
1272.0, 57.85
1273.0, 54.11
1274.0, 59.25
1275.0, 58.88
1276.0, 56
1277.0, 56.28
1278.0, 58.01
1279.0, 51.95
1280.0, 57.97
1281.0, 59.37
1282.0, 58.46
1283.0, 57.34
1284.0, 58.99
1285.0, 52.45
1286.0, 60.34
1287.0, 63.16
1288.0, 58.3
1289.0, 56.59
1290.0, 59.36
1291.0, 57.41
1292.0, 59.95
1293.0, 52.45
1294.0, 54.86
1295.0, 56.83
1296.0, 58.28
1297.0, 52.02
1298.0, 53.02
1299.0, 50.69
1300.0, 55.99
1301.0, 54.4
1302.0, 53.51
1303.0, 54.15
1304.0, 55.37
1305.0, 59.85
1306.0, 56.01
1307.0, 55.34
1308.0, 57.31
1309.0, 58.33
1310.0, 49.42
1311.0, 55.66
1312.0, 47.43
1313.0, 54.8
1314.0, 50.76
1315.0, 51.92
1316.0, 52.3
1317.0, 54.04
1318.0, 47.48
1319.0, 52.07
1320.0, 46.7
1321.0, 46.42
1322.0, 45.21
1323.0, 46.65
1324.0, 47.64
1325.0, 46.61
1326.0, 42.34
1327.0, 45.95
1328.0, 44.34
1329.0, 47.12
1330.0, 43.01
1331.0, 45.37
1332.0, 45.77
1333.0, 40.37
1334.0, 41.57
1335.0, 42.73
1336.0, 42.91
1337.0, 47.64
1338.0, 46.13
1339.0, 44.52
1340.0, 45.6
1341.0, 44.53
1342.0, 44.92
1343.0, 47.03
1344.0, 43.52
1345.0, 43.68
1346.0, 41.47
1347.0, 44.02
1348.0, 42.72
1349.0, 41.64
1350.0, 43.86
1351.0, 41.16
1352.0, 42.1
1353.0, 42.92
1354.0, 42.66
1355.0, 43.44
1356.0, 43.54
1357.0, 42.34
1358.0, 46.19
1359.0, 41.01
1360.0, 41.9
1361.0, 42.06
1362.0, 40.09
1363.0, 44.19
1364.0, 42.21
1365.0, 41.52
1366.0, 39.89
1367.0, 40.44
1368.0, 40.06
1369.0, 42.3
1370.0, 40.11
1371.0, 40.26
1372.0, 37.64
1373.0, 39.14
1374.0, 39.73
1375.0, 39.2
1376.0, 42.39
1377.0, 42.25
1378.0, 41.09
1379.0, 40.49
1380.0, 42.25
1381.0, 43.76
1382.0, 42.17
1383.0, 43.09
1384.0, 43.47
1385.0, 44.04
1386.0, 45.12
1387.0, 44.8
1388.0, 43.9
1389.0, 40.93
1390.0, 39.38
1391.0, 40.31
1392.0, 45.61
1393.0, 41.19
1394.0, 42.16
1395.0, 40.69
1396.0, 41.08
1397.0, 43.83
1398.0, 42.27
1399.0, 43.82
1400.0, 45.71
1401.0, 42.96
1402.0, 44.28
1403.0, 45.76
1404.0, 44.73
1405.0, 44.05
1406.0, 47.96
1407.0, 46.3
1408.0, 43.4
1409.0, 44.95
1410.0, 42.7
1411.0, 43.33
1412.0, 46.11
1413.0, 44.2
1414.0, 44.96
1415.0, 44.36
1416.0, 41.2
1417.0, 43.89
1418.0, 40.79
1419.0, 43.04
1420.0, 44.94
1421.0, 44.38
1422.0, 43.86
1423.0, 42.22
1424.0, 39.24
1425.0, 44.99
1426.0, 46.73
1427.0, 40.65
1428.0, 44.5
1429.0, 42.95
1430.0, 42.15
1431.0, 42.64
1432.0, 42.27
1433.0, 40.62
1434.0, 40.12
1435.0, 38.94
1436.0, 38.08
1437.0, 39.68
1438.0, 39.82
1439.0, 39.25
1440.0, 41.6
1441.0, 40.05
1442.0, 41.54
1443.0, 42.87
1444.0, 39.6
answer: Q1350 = 9.4 mm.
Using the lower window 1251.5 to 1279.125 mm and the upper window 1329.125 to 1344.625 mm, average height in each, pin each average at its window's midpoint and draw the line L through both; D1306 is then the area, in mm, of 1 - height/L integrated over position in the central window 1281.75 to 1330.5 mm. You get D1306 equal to -2.5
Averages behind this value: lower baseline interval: 58.2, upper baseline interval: 44.4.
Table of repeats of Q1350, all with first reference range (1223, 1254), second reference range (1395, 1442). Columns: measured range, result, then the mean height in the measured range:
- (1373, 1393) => 1.4 mm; 42.2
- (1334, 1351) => 1.5 mm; 44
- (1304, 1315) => -0.8 mm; 54.4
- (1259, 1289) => -2.8 mm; 58.1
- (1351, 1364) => 1.3 mm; 42.6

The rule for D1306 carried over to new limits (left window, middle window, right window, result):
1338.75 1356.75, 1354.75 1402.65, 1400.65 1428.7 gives 1.8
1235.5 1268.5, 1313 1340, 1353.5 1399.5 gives 0.8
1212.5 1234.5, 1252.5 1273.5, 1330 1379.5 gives -2.6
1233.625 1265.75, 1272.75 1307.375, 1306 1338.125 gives -3.0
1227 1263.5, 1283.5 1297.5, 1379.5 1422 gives -1.2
